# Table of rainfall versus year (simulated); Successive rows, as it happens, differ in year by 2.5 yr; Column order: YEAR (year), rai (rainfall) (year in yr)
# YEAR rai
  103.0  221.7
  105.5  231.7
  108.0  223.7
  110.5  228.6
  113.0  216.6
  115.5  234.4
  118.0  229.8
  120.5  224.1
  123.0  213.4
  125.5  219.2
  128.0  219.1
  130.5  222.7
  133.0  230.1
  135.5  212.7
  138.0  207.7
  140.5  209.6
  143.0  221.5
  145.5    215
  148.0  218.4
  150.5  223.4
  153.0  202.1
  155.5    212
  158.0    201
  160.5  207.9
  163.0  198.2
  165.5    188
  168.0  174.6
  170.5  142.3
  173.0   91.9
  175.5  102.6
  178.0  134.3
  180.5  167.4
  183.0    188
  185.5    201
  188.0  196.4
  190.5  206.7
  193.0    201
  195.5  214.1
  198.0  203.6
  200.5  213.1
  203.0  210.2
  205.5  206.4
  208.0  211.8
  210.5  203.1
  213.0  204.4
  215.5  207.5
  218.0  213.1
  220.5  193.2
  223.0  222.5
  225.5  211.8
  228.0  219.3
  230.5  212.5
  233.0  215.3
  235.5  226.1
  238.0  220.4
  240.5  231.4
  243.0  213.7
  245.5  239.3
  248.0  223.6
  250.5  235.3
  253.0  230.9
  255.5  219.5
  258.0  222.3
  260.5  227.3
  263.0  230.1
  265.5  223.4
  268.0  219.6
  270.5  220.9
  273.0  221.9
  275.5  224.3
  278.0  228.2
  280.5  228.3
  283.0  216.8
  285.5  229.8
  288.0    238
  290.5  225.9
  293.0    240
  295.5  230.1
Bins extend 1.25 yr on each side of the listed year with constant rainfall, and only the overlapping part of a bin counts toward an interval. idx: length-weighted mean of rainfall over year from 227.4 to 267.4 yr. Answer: 224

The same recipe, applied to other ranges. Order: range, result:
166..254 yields 199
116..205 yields 198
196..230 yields 209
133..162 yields 213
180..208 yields 202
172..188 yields 152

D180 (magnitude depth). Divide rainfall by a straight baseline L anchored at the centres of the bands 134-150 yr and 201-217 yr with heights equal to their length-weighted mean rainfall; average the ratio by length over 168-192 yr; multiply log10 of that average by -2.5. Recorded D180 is 0.30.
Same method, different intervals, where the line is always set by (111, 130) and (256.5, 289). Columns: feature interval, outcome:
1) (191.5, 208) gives 0.08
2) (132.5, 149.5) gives 0.03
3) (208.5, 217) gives 0.09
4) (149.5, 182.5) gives 0.28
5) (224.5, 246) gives 0.02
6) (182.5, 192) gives 0.13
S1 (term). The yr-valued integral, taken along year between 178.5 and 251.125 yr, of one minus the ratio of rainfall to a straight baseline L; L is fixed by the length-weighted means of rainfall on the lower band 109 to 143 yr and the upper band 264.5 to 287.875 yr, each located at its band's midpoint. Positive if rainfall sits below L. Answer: 4.28 yr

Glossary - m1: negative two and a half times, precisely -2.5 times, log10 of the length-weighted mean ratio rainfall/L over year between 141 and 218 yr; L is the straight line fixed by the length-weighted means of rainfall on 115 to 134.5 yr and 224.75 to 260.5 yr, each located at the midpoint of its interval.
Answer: 0.16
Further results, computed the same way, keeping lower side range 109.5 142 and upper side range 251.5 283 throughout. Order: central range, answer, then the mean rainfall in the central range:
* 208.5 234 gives 0.06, 210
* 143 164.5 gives 0.06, 210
